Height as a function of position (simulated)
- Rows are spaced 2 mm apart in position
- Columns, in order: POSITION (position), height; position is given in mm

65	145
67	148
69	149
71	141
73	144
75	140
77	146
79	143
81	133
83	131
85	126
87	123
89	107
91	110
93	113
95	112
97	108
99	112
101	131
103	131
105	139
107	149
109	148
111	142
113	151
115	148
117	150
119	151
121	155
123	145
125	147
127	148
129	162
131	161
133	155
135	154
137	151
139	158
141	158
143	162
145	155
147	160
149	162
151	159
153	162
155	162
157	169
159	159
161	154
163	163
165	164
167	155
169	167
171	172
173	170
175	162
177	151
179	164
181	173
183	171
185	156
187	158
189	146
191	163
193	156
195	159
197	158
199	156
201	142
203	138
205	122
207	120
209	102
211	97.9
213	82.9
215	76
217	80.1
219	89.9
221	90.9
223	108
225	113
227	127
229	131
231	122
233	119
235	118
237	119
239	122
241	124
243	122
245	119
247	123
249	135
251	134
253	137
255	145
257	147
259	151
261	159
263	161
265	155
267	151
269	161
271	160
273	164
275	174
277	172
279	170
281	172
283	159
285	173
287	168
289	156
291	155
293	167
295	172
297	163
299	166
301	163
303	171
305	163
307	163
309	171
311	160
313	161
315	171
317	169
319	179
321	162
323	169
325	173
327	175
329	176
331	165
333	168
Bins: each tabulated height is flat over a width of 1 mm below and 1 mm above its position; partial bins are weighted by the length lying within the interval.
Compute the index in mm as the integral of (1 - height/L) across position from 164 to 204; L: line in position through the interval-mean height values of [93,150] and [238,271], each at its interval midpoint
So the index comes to -4.3 mm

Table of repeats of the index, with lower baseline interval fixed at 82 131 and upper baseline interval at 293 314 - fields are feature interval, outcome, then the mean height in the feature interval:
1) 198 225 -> 7.7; 108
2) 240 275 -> 3.0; 145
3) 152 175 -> -3.1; 163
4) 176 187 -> -1.2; 163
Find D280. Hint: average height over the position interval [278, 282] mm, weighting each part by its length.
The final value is 171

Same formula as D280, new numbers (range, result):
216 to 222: 87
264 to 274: 158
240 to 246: 122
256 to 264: 154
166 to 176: 165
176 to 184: 165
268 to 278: 166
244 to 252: 128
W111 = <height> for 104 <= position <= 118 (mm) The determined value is 147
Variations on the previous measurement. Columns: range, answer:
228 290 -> 146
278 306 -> 166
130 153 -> 158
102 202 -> 156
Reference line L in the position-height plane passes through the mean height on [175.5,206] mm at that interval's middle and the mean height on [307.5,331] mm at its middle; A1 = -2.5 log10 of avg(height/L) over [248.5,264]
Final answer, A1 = 0.11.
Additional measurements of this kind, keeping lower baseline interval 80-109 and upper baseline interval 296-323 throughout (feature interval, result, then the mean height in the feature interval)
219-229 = 0.335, 110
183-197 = -0.106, 158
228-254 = 0.219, 125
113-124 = -0.165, 150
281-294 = -0.011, 164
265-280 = -0.032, 164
